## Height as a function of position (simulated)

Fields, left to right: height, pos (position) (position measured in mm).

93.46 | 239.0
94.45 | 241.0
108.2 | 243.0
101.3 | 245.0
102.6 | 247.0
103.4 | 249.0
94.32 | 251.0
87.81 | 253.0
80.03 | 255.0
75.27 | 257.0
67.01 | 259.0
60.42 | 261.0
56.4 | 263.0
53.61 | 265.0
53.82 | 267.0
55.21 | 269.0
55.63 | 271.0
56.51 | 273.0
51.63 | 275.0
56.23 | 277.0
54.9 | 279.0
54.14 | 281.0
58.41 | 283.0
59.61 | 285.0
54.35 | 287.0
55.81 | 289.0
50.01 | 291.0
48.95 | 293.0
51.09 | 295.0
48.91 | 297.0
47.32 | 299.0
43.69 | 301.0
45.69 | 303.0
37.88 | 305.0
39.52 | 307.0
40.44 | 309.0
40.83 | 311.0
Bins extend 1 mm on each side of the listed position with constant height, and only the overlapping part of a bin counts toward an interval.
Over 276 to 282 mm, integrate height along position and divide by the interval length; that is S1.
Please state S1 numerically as 55.1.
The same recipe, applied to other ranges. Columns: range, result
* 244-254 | 97.9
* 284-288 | 57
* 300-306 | 42.4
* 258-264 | 61.3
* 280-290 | 56.5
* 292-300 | 49.1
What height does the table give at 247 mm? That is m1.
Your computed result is 102.6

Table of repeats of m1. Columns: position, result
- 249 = 103.4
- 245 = 101.3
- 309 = 40.44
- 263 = 56.4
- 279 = 54.9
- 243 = 108.2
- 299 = 47.32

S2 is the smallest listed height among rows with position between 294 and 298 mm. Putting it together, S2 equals 48.91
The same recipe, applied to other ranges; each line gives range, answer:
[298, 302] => 43.69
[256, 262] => 60.42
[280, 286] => 54.14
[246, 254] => 87.81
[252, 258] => 75.27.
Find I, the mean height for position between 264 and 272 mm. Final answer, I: 54.6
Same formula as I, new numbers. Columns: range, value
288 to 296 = 51.5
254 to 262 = 70.7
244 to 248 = 102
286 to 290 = 55.1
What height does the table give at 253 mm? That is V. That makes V 87.81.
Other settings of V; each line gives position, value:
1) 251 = 94.32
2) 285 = 59.61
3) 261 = 60.42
